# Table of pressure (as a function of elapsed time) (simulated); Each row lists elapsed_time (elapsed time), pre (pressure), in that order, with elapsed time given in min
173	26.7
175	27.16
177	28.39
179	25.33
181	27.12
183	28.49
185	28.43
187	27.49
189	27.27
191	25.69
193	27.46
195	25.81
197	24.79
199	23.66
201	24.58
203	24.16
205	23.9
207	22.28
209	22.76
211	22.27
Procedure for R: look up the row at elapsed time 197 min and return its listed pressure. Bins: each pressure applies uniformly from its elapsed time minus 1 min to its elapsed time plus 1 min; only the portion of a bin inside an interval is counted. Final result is 24.79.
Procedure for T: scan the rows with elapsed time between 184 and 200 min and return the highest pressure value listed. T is 28.43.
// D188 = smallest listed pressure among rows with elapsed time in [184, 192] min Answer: 25.69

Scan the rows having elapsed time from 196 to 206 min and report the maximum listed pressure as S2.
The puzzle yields 24.79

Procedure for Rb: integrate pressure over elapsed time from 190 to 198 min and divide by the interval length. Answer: 25.9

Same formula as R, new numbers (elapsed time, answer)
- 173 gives 26.7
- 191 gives 25.69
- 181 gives 27.12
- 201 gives 24.58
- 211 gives 22.27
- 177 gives 28.39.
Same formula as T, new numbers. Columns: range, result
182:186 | 28.49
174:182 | 28.39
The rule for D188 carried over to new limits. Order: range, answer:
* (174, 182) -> 25.33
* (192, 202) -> 23.66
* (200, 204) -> 24.16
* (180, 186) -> 27.12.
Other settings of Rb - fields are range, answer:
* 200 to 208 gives 23.7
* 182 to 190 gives 27.9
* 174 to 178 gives 27.8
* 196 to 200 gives 24.2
